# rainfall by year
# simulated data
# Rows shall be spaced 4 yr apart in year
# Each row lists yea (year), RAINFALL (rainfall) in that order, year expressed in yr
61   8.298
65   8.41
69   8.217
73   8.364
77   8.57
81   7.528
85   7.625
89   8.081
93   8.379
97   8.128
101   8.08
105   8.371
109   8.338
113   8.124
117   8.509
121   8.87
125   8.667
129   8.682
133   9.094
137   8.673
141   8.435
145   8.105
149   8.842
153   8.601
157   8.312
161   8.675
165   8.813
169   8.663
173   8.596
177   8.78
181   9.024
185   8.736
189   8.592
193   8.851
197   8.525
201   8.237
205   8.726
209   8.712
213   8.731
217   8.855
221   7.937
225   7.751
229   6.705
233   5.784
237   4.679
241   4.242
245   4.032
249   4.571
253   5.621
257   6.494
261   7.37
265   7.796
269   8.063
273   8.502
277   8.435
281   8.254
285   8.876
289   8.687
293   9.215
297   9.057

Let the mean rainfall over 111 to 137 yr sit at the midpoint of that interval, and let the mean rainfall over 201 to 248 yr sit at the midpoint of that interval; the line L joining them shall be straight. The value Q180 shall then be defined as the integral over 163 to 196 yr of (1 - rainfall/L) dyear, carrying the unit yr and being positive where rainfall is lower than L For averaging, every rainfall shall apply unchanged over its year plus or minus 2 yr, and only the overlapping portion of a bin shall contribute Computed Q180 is -4.5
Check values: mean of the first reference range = 8.66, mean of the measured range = 8.75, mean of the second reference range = 6.93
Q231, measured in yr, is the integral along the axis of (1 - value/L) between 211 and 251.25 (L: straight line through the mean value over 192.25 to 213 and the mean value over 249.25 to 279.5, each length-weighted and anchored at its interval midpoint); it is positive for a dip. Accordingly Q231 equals 8.7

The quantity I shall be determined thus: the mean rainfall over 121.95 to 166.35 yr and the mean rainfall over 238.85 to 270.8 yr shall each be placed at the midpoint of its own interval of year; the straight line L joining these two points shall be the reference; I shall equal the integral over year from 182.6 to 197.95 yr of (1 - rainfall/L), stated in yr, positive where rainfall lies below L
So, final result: -2.4 yr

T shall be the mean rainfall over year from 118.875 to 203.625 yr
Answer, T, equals 8.66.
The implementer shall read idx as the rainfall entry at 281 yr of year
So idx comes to 8.254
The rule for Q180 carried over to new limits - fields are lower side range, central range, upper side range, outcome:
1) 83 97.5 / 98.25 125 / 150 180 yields -0.6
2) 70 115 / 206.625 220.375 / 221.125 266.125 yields -4.9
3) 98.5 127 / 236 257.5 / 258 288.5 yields 8.8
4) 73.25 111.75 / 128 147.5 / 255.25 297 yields -1.1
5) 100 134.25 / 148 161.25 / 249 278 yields -0.6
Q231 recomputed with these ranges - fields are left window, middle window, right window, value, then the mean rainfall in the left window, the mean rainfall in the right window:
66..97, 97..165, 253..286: -4.1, 8.12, 7.8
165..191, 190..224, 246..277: -1.9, 8.74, 6.92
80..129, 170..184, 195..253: -2.5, 8.26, 6.92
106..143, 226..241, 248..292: 4.2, 8.59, 7.62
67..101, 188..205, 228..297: -2.7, 8.11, 6.97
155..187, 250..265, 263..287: 3.3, 8.7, 8.32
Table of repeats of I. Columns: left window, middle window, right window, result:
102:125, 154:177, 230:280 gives -2.86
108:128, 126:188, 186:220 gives -0.69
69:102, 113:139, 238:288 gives -2.95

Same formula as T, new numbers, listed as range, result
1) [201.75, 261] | 6.69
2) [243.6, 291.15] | 7.27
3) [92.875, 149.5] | 8.48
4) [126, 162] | 8.6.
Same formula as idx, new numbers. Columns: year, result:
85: 7.625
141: 8.435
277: 8.435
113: 8.124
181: 9.024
